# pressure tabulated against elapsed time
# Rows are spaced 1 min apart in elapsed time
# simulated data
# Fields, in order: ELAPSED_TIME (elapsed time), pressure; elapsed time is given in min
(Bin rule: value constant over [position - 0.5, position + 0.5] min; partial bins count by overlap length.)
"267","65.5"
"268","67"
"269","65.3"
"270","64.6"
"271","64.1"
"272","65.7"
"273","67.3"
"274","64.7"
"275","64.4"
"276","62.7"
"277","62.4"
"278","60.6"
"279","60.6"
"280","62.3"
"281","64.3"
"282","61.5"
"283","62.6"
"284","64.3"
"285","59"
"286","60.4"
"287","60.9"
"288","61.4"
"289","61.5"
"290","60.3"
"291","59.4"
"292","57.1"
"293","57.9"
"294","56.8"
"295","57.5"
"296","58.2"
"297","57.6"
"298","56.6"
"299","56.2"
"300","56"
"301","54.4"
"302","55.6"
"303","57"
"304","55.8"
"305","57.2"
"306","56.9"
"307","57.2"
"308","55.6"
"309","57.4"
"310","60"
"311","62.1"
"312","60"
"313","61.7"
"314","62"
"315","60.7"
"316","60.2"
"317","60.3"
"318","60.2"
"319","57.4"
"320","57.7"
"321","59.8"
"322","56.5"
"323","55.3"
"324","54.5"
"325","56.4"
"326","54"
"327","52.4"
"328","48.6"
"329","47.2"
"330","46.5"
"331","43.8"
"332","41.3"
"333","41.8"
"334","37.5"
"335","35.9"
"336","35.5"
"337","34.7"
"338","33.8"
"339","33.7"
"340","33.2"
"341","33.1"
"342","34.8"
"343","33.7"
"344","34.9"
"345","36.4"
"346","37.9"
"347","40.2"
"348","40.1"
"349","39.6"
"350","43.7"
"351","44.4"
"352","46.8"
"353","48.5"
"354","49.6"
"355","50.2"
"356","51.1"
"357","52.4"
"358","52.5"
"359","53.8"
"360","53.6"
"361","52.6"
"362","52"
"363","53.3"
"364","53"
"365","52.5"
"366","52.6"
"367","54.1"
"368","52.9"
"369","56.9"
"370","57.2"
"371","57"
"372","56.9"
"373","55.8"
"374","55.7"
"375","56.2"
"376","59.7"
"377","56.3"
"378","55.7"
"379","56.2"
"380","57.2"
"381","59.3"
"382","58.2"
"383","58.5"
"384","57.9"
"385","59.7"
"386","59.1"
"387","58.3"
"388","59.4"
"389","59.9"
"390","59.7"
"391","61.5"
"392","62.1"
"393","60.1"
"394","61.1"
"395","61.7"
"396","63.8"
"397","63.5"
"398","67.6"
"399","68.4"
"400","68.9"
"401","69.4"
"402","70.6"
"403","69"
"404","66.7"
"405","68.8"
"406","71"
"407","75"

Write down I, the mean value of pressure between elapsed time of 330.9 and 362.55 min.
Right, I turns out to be 42.3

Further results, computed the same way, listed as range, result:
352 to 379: 53.8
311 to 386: 50.4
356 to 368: 52.9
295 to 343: 51.5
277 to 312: 59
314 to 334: 53.2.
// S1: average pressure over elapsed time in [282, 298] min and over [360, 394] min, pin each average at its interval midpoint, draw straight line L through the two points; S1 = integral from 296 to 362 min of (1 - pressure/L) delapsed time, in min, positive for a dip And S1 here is 9.84 min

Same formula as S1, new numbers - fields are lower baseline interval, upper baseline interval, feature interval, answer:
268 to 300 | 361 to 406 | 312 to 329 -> 1.0 min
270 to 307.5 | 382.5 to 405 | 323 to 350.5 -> 9.1 min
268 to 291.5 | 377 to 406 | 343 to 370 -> 6.2 min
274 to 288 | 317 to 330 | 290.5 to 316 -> 0.1 min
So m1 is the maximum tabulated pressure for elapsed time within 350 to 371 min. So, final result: 57.2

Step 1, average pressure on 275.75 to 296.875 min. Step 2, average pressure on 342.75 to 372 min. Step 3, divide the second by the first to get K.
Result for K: 0.80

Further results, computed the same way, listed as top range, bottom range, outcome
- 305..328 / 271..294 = 0.94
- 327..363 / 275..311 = 0.73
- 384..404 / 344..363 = 1.35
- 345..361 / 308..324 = 0.79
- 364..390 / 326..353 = 1.42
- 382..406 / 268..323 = 1.06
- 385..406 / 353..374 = 1.20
